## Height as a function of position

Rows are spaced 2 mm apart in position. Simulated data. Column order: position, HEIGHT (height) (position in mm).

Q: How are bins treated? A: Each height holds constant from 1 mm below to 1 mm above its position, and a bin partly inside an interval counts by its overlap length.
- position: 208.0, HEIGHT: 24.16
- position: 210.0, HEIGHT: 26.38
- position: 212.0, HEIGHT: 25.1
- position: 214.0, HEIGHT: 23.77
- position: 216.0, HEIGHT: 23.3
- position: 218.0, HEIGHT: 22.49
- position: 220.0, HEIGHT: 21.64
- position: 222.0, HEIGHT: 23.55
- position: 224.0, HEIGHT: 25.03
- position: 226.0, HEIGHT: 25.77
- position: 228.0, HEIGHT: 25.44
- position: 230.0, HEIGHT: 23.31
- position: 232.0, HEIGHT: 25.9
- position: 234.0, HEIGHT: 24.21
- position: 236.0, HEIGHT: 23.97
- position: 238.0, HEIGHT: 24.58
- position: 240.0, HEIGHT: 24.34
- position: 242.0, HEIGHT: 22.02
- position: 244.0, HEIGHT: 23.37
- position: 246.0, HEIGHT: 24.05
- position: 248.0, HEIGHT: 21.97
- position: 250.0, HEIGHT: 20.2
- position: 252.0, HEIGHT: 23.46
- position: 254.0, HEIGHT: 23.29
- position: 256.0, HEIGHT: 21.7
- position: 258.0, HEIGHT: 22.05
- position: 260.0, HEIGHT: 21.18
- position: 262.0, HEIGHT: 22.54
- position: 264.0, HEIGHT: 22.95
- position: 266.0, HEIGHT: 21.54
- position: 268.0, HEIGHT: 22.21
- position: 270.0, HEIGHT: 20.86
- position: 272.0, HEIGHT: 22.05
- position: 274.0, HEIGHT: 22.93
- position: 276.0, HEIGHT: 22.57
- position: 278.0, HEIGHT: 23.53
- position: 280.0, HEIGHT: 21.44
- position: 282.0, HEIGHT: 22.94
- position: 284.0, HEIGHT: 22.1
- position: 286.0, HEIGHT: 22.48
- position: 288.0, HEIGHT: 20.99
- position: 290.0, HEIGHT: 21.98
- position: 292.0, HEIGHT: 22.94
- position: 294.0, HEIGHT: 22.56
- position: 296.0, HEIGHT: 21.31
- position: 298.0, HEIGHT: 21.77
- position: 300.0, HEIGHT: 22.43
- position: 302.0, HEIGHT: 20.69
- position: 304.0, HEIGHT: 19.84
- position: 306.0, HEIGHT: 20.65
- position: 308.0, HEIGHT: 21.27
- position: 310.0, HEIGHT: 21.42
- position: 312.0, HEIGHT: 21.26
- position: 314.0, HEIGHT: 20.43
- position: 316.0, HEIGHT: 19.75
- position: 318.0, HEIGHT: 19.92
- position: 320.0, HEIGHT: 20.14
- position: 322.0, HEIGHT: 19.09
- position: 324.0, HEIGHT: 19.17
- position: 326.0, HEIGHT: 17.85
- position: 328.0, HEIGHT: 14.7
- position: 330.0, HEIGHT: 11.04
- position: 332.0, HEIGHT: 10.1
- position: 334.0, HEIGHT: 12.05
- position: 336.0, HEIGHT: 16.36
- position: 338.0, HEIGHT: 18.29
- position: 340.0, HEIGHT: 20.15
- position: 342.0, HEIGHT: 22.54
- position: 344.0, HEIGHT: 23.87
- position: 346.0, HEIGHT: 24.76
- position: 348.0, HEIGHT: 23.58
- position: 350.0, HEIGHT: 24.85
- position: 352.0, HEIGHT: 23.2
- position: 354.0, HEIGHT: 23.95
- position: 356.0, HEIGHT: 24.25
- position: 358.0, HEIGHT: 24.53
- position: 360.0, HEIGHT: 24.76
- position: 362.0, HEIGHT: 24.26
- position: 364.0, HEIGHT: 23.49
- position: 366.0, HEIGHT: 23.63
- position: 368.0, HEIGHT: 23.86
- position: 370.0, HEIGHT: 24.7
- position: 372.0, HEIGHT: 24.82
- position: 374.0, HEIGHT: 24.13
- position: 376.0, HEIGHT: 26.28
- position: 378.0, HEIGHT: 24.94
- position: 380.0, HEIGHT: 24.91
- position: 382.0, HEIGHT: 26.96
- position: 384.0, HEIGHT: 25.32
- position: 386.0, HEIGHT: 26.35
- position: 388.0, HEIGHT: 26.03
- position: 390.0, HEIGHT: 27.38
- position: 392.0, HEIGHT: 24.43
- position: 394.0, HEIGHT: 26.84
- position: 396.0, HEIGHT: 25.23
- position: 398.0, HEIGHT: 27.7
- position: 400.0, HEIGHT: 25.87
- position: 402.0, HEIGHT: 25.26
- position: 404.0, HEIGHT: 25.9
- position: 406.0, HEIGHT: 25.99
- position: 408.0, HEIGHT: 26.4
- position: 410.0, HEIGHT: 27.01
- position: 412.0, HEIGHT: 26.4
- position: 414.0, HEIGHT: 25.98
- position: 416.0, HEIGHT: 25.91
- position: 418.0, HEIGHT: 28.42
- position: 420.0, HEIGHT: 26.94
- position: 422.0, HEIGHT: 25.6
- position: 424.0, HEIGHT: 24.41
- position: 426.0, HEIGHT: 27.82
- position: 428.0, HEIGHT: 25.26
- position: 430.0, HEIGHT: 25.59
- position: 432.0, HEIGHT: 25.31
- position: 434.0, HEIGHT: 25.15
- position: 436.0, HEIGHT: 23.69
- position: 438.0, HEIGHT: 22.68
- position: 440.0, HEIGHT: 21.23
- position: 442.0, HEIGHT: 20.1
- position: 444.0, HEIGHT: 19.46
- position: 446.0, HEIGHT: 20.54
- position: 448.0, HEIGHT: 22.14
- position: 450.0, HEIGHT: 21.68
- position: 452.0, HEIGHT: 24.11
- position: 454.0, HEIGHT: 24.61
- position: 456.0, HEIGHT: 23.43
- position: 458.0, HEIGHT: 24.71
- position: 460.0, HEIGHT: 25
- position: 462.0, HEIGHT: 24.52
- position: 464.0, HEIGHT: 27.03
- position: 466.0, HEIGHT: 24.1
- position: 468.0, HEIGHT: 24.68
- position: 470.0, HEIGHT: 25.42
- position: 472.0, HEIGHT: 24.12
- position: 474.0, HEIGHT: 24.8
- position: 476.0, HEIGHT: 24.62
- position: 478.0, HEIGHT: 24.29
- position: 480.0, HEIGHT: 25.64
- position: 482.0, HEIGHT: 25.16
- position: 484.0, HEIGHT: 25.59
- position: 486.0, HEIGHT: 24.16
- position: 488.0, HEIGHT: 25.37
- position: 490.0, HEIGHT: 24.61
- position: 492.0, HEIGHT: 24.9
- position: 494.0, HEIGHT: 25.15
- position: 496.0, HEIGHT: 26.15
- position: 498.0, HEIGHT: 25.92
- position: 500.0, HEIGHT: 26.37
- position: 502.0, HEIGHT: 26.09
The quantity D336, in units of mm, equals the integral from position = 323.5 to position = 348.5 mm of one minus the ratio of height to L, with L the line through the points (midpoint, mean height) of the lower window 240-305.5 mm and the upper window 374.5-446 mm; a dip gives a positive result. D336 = 6.1 mm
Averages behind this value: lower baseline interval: 22.1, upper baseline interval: 25.3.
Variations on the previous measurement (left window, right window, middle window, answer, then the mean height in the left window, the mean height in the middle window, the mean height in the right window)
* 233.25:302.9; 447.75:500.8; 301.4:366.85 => 7.69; 22.4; 20.5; 24.8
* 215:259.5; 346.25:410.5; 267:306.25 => 3.42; 23.4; 21.9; 25.2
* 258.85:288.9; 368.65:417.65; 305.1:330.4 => 4.68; 22.2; 19.2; 25.9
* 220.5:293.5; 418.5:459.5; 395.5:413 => -1.92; 22.9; 26.2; 23.8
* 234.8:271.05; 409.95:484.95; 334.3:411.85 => -2.15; 22.6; 24.5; 24.5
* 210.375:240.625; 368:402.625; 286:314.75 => 3.98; 24.2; 21.4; 25.7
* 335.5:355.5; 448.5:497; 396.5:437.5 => -3.99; 22.4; 26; 24.7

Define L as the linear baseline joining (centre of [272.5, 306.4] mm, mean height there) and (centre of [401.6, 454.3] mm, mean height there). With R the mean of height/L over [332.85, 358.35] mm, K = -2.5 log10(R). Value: 0.07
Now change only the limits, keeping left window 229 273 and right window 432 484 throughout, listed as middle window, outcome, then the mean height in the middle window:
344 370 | -0.04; 24.1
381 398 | -0.12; 26.2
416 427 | -0.13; 26.6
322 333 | 0.47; 15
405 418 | -0.13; 26.4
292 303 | 0.06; 21.9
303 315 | 0.11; 20.8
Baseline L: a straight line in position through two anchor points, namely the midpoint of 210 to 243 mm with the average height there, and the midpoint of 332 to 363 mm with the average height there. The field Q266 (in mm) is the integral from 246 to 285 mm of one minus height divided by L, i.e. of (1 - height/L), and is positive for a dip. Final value 1.8 mm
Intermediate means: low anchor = 24.1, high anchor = 21.7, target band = 22.2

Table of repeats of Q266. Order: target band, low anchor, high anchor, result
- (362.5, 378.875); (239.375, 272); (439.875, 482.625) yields -1.0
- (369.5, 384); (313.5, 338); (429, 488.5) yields -4.3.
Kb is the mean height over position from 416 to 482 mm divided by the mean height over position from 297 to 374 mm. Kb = 1.16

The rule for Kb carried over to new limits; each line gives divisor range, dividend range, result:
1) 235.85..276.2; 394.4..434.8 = 1.16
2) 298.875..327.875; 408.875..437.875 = 1.29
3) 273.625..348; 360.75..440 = 1.26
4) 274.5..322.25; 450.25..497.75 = 1.16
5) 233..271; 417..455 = 1.06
